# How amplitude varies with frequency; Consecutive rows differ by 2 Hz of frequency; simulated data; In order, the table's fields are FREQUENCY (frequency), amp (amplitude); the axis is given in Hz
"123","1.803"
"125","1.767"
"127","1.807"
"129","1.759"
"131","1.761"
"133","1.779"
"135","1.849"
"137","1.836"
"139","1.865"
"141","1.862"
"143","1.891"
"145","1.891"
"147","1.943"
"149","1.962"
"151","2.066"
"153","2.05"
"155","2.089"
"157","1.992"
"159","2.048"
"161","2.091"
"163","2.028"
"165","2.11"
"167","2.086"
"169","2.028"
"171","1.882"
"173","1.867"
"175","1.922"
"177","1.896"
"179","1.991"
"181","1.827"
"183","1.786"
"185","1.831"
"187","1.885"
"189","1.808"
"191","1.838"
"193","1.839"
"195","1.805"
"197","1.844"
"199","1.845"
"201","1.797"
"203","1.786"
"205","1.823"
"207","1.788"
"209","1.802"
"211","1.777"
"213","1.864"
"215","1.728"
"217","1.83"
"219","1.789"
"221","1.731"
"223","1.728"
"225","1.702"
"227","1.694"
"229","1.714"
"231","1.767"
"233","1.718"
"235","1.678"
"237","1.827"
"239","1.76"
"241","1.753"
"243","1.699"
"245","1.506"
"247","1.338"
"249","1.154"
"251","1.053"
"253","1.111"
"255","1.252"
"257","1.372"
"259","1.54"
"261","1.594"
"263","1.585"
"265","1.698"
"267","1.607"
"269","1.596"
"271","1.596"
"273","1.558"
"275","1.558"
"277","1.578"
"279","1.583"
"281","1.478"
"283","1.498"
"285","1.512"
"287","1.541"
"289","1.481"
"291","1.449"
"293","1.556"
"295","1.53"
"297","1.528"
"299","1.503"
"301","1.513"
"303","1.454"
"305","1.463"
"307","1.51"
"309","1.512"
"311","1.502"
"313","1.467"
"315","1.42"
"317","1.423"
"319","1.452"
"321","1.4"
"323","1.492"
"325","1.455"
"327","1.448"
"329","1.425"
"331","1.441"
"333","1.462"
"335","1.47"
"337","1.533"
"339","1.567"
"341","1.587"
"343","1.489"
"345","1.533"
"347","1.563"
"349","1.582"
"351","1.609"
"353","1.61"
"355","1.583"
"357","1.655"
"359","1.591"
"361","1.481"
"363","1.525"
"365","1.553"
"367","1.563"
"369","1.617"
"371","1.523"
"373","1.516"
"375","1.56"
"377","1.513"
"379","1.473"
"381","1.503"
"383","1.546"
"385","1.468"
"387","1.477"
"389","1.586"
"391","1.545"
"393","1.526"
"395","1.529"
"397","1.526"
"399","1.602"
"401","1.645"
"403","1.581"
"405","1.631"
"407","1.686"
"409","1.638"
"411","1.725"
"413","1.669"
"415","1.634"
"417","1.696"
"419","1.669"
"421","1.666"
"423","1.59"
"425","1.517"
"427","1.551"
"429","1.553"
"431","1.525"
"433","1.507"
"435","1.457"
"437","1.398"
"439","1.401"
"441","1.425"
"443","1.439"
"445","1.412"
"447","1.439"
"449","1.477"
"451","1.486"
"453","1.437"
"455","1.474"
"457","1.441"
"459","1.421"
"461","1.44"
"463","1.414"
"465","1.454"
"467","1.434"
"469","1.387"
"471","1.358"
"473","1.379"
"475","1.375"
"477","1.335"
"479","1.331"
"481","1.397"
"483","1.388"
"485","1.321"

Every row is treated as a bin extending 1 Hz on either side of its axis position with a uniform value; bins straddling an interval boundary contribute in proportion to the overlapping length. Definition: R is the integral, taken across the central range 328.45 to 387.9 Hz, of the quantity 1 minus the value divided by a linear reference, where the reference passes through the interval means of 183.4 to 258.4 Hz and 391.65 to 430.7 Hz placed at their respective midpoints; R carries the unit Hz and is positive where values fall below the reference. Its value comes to 3.5 Hz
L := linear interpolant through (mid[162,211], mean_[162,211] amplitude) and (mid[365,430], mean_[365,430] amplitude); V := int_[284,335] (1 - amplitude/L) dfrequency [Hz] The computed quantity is 6.8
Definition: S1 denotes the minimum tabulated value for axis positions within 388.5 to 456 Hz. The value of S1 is 1.398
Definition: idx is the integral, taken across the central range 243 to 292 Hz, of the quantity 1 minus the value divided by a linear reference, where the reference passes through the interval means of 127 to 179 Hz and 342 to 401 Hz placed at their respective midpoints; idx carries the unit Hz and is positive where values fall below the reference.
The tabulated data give 7.4 Hz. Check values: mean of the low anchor 1.94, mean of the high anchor 1.55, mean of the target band 1.47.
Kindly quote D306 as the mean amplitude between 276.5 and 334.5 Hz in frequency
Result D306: 1.48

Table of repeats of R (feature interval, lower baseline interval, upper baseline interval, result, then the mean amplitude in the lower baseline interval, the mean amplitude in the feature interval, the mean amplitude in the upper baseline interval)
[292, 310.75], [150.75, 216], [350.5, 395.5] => 1.9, 1.9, 1.51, 1.55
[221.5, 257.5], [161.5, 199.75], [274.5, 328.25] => 3.3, 1.9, 1.55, 1.49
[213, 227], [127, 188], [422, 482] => 0.5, 1.93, 1.76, 1.44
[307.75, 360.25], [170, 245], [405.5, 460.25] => 4.4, 1.8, 1.51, 1.53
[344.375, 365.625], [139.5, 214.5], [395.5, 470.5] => 0.9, 1.91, 1.57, 1.52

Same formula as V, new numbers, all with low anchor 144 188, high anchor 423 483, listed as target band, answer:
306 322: 2.2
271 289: 2.2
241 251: 2.2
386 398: 0.1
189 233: 2.3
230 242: 0.6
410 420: -1.1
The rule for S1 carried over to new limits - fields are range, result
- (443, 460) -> 1.412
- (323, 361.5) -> 1.425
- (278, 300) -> 1.449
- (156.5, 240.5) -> 1.678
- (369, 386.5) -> 1.468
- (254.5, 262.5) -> 1.252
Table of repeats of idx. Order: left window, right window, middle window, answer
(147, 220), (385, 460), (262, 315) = 6.4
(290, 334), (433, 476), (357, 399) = -2.4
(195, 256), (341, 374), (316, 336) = 1.8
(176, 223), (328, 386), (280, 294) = 1.3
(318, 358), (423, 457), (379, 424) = -3.2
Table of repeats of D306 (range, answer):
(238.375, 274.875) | 1.49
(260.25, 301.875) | 1.55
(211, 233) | 1.75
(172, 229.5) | 1.81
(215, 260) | 1.58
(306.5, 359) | 1.51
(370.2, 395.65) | 1.52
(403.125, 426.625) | 1.64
